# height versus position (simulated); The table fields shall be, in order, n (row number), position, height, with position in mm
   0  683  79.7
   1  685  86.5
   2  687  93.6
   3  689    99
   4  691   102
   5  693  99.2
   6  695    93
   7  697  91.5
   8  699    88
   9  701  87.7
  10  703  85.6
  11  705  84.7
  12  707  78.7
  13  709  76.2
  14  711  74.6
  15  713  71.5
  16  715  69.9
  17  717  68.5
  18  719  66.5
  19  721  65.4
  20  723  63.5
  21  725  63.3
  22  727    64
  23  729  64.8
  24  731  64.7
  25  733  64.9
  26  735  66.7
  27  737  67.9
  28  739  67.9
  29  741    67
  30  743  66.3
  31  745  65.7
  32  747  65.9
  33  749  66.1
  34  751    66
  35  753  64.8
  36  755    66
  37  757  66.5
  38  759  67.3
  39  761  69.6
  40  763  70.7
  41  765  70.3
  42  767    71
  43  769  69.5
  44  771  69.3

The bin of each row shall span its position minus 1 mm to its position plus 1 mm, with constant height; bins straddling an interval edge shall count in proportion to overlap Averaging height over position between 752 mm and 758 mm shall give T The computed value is 65.8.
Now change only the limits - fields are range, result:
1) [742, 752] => 66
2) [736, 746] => 67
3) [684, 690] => 93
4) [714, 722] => 67.6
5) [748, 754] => 65.6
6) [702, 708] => 83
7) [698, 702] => 87.8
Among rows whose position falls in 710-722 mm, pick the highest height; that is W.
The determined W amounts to 74.6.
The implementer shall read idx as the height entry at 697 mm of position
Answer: 91.5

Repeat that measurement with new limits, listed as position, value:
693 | 99.2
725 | 63.3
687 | 93.6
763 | 70.7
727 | 64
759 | 67.3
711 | 74.6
